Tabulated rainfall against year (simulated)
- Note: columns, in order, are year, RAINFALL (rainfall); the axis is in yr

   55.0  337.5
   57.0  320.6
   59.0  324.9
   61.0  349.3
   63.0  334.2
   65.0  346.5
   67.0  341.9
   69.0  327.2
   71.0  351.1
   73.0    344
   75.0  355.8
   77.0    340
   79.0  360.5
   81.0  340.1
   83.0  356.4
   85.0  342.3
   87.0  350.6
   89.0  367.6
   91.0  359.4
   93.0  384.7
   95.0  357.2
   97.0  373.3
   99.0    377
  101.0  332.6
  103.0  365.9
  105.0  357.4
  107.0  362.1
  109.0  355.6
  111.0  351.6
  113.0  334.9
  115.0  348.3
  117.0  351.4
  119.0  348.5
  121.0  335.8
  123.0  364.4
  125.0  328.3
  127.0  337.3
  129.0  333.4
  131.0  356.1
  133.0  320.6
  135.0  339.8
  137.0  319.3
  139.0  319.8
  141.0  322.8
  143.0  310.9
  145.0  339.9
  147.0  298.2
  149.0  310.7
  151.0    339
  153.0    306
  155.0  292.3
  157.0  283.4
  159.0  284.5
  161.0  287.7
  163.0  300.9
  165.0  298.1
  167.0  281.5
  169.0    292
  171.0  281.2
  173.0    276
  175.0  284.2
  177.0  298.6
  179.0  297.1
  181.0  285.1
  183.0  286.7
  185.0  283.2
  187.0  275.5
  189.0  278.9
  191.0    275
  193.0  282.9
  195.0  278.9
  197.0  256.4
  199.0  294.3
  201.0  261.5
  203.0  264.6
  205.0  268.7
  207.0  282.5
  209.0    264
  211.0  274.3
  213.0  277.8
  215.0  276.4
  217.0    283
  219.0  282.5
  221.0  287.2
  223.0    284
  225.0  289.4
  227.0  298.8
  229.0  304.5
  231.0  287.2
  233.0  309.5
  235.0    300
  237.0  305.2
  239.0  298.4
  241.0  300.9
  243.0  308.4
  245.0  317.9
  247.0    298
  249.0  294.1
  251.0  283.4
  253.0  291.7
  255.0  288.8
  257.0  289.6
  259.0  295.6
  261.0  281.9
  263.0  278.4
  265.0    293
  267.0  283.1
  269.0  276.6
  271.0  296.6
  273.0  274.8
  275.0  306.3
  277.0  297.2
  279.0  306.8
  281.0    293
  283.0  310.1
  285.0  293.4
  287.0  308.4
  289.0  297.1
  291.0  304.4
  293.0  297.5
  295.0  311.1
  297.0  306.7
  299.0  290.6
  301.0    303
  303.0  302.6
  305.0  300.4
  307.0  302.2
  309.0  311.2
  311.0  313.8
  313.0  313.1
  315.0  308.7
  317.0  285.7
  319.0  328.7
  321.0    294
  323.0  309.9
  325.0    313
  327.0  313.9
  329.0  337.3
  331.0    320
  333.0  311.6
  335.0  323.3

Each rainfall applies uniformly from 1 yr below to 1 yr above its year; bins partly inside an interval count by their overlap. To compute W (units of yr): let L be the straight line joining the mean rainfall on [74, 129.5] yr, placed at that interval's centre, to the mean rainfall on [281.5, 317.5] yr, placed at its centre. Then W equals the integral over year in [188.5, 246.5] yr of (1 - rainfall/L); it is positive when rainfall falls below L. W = 6.72 yr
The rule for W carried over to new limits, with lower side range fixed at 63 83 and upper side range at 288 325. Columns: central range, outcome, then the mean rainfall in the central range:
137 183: 4.3 yr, 300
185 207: 3.4 yr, 275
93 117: -1.2 yr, 357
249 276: 2.1 yr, 288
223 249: 1.3 yr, 301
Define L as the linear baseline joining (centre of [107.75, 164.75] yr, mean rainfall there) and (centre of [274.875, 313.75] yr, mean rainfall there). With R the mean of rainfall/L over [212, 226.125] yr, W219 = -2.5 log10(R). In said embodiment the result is 0.11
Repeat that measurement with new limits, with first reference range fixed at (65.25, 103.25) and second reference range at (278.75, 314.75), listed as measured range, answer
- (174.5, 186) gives 0.15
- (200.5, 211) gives 0.20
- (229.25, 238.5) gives 0.06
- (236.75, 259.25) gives 0.06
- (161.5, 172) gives 0.15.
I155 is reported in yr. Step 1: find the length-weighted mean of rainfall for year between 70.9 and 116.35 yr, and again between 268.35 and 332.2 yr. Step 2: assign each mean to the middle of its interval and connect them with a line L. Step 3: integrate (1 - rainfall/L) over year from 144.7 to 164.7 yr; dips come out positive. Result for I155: 2.2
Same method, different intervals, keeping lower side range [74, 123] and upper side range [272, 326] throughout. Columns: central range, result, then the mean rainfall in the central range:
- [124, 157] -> 2.1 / 322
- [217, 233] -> 1.5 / 291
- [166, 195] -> 4.3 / 284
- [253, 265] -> 1.0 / 288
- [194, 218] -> 3.9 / 274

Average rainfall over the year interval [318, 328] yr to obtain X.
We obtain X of 312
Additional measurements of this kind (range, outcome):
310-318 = 305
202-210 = 270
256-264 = 286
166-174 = 283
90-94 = 372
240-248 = 306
